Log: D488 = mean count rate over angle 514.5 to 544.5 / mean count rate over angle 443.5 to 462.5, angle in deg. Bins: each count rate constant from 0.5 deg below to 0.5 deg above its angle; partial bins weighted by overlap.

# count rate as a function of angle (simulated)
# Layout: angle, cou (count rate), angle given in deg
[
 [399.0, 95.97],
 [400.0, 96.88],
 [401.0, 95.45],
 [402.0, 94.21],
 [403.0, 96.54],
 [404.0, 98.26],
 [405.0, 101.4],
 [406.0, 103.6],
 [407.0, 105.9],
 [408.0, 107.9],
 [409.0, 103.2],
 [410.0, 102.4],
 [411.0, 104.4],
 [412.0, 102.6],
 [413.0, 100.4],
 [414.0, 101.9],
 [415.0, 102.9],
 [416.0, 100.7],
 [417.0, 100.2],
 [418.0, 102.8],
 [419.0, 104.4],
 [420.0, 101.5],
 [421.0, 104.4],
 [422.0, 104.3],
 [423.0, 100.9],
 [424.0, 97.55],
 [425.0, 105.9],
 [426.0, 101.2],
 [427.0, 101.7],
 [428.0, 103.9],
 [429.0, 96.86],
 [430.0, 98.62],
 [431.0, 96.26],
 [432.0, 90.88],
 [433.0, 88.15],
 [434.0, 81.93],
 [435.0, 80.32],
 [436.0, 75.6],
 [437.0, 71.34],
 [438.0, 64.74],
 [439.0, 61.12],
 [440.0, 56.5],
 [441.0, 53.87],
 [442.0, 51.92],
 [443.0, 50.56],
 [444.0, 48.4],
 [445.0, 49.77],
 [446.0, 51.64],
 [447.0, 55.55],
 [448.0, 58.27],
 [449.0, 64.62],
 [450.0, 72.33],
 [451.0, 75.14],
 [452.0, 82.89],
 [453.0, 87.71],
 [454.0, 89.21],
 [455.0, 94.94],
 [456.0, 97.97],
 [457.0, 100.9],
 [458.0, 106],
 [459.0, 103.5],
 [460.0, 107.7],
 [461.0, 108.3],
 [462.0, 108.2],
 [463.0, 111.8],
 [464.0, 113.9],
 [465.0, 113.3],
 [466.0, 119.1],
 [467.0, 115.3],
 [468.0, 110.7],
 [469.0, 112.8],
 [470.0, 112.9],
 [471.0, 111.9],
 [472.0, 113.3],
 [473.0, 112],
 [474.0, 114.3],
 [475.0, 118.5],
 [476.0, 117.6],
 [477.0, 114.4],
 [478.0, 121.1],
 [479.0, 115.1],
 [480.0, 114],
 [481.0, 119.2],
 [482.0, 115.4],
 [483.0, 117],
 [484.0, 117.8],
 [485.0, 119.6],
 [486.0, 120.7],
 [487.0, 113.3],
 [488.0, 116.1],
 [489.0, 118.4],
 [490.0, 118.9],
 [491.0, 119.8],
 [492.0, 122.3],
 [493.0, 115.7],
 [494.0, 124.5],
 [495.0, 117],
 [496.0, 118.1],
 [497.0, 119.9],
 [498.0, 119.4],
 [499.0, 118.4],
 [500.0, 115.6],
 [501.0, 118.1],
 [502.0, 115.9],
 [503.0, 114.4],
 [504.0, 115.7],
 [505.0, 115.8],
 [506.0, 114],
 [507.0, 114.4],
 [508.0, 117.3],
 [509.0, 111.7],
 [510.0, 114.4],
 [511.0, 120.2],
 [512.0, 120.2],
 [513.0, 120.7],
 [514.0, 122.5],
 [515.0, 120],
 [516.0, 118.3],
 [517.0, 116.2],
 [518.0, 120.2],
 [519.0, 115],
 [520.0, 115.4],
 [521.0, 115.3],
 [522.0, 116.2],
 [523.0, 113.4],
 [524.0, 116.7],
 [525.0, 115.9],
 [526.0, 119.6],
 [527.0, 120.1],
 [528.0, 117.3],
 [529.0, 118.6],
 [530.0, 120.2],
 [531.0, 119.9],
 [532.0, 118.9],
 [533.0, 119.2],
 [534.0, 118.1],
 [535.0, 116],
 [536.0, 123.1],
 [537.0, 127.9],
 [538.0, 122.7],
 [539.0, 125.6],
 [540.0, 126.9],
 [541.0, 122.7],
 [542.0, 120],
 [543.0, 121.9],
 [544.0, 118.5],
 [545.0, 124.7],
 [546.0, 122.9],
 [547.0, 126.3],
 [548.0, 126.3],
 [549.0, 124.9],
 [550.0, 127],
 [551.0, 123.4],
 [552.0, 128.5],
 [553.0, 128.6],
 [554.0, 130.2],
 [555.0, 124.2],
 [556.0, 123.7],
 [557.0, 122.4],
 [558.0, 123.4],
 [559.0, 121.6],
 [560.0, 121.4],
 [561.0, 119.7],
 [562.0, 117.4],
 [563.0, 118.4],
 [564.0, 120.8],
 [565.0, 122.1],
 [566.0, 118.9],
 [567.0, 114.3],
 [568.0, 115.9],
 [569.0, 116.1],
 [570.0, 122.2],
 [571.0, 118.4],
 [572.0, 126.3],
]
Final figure 1.45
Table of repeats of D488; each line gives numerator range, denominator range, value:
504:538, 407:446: 1.33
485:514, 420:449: 1.49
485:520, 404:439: 1.22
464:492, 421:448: 1.48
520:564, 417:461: 1.45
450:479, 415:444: 1.22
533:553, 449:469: 1.23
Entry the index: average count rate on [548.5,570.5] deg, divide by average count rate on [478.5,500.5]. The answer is 1.03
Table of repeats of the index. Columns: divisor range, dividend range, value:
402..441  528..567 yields 1.29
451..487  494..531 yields 1.07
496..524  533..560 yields 1.06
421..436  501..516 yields 1.22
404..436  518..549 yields 1.21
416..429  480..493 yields 1.16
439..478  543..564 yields 1.35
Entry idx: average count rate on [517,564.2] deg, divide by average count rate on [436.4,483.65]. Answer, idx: 1.3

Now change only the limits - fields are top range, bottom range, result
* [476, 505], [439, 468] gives 1.40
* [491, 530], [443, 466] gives 1.36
